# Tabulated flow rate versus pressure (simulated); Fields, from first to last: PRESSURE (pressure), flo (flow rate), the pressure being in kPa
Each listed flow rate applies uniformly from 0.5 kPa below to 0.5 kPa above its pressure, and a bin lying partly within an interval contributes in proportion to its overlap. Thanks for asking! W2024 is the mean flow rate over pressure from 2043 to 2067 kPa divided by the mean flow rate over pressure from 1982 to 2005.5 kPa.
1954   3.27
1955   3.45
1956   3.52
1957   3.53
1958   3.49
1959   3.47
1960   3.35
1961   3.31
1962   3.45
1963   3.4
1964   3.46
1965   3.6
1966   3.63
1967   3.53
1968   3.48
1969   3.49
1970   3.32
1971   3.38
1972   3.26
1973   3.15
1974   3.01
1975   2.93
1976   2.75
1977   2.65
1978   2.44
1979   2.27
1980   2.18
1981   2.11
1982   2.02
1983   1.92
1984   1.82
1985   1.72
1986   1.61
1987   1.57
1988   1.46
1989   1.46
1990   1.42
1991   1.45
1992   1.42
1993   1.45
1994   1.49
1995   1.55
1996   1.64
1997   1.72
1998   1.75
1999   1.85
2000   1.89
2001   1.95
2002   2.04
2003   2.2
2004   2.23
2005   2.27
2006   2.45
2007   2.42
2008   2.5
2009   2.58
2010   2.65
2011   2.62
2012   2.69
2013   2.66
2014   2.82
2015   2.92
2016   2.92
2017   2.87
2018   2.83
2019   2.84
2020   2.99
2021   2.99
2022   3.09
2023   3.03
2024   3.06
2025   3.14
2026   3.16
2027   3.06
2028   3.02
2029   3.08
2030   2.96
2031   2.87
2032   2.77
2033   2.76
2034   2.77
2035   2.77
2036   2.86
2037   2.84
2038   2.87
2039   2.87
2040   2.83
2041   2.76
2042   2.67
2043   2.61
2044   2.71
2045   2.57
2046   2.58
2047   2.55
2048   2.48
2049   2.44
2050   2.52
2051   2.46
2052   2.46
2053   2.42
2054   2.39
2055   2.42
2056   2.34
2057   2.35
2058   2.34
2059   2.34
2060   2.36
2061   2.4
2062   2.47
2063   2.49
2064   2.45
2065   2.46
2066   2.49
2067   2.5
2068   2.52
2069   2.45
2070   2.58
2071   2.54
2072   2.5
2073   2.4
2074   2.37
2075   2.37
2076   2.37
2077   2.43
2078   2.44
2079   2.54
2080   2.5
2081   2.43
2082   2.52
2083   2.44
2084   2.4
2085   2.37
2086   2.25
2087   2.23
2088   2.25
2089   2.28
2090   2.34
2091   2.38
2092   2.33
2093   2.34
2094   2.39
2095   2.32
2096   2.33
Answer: 1.41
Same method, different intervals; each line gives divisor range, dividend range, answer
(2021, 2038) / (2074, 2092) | 0.81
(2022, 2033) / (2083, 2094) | 0.77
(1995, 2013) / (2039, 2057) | 1.16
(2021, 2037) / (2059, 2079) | 0.83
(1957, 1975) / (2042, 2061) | 0.73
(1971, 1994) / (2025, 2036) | 1.39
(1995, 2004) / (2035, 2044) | 1.48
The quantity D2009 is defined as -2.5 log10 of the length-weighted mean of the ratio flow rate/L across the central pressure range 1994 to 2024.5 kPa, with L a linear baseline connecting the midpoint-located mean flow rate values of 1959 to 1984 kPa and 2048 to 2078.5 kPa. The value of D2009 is 0.13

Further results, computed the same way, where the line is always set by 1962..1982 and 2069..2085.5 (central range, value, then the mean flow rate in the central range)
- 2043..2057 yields 0.049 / 2.49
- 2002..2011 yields 0.183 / 2.4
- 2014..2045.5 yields -0.066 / 2.89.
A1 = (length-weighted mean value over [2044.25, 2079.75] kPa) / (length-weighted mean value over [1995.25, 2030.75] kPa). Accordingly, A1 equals 0.9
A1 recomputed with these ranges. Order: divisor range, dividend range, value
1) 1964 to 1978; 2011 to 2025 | 0.90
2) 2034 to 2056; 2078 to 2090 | 0.91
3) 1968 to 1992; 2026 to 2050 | 1.19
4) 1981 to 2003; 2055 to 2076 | 1.43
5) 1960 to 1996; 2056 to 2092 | 0.97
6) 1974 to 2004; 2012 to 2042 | 1.52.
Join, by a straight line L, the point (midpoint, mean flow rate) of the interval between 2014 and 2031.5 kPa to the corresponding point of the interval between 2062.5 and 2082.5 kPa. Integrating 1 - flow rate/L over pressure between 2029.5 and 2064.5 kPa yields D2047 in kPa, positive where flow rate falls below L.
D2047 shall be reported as 1.83 kPa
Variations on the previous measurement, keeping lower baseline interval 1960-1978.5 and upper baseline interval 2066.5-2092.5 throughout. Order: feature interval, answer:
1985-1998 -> 6.5 kPa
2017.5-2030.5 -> -0.9 kPa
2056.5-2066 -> 0.5 kPa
